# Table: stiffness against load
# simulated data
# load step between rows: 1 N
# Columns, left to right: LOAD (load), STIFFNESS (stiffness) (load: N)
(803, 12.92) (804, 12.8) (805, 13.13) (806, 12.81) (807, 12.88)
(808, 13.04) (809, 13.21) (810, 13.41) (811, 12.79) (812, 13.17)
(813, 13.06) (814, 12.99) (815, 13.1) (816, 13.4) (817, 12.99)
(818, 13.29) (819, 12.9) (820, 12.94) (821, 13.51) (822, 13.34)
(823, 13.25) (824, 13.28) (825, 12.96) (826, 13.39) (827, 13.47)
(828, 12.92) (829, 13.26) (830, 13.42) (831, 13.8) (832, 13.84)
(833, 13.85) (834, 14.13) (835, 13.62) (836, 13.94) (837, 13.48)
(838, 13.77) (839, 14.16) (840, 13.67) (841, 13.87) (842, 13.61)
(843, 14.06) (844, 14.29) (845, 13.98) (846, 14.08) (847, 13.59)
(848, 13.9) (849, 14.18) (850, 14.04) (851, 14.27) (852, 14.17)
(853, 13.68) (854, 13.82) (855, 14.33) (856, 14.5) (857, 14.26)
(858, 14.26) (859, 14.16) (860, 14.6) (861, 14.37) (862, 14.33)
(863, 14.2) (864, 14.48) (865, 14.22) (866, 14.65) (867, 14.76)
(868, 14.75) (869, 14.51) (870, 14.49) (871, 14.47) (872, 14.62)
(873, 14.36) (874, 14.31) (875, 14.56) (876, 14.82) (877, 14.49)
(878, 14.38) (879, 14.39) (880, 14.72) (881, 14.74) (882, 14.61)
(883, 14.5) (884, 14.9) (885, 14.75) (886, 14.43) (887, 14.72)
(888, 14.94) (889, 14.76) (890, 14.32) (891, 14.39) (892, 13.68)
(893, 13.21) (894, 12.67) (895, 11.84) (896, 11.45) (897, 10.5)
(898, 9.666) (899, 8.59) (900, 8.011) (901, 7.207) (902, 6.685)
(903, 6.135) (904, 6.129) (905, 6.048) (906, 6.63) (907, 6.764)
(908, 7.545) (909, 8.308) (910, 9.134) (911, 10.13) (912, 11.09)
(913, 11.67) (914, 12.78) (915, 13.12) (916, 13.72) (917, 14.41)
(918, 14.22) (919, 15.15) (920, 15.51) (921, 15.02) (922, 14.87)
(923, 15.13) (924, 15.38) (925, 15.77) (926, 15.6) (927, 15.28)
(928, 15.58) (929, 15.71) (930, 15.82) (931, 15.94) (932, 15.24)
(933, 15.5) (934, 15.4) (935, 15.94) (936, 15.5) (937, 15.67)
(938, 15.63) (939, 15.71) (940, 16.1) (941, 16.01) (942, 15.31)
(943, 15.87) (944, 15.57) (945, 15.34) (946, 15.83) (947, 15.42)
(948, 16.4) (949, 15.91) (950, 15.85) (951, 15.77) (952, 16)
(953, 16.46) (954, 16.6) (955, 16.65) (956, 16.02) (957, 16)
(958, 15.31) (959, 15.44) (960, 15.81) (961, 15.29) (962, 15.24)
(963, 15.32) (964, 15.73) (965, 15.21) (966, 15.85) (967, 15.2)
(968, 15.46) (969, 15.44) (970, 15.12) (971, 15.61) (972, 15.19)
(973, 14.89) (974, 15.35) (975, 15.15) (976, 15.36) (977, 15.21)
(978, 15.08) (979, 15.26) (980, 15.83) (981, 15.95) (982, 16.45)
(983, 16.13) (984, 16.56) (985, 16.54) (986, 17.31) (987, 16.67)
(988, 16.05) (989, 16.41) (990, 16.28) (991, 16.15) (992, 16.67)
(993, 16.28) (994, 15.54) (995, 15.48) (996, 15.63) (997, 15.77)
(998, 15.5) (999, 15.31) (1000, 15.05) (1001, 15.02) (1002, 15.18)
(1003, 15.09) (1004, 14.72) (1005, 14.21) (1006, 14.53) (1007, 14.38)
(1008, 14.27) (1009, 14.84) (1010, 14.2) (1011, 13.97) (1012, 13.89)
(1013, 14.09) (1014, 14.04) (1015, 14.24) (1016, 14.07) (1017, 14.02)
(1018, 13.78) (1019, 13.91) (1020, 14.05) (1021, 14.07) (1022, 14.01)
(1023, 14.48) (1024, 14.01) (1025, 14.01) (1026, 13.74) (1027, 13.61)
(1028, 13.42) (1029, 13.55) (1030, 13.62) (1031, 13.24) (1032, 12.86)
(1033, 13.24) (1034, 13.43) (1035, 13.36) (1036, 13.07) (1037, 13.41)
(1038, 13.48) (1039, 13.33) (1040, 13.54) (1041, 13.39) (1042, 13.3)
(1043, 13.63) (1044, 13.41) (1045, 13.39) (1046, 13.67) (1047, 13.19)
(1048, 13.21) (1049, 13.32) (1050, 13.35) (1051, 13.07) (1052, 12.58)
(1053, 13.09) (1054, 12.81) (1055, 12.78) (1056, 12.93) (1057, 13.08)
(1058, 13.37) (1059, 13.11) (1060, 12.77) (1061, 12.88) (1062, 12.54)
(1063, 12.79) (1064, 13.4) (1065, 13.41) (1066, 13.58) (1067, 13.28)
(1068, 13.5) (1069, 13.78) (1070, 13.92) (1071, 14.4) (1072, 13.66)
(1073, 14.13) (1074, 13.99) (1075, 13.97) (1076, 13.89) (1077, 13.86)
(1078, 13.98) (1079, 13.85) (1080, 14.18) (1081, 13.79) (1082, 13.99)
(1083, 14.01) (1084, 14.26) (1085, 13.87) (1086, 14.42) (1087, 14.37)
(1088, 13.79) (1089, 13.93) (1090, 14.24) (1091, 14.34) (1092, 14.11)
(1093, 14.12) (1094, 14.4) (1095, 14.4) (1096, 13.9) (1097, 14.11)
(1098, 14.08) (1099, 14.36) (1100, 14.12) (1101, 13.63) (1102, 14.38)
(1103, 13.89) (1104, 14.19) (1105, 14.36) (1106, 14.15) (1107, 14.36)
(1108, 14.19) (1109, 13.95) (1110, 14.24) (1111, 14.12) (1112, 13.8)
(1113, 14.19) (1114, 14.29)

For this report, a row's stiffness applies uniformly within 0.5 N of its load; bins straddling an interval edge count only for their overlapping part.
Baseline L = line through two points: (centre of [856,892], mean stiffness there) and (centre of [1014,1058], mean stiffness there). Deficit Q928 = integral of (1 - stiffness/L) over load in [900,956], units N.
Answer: 1.98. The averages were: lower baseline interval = 14.5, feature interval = 13.6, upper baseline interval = 13.5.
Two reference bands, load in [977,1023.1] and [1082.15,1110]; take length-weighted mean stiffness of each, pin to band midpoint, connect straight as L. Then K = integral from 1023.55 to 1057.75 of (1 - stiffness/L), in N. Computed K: 3.26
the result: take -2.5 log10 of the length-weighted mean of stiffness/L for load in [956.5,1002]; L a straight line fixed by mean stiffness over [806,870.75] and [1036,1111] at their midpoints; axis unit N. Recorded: -0.145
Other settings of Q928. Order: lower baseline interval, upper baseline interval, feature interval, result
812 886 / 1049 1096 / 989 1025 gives -2.7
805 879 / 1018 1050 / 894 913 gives 7.1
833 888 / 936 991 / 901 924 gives 6.3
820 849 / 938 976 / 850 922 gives 8.0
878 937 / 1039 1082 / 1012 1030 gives -0.9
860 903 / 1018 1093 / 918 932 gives -2.1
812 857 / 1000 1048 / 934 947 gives -1.8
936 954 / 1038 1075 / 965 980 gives -0.1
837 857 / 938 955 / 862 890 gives 0.0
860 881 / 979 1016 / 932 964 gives -1.5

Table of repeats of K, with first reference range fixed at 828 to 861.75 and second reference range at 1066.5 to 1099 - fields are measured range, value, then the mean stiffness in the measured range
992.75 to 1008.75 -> -1.3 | 15.1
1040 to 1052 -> 0.6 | 13.3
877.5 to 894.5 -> -0.5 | 14.4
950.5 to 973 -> -2.7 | 15.7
